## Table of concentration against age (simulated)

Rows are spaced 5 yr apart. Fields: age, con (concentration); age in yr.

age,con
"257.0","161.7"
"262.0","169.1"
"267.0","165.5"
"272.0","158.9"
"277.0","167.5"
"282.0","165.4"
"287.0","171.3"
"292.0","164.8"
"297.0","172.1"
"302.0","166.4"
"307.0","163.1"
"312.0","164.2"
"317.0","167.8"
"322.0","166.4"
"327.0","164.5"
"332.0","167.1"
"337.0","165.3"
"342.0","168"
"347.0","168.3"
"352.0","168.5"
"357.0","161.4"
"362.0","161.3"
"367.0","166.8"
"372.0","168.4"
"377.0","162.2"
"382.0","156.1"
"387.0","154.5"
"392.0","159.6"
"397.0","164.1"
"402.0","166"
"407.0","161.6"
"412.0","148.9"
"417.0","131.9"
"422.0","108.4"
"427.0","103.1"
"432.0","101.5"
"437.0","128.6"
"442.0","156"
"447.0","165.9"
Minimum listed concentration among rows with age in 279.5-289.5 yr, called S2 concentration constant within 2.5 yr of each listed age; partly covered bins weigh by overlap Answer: 165.4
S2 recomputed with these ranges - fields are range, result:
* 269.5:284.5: 158.9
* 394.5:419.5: 131.9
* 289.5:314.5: 163.1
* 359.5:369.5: 161.3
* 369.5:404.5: 154.5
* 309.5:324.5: 164.2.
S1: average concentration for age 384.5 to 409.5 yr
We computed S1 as 161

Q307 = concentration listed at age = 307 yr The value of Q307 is 163.1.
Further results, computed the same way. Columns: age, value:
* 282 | 165.4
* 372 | 168.4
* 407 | 161.6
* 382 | 156.1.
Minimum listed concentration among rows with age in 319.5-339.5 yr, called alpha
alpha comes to 164.5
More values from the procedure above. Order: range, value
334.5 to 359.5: 161.4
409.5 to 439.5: 101.5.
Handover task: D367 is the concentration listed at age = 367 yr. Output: 166.8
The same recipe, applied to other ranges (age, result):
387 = 154.5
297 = 172.1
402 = 166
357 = 161.4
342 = 168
